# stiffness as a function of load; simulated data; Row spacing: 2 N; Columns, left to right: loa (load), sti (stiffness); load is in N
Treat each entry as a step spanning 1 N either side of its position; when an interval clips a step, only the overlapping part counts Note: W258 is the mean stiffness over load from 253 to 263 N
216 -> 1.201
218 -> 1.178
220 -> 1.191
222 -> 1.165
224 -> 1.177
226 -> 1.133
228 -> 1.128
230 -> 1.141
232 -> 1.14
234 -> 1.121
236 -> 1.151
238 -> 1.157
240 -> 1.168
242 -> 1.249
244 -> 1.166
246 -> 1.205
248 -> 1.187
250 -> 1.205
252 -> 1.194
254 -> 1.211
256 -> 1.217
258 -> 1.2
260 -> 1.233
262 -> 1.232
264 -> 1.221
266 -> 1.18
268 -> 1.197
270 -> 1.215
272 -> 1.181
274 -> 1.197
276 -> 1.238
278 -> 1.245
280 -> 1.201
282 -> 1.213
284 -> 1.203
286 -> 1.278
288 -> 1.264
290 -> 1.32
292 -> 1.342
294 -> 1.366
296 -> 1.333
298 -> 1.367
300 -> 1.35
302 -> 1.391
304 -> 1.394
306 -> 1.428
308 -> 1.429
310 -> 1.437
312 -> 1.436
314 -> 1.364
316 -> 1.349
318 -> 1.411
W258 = 1.22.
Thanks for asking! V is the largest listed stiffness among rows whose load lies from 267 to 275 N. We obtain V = 1.215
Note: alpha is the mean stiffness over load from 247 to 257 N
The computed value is 1.2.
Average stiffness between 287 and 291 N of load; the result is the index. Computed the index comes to 1.29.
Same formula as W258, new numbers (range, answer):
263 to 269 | 1.2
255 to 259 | 1.21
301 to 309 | 1.41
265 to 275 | 1.19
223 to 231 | 1.14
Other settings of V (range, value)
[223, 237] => 1.177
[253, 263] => 1.233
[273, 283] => 1.245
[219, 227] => 1.191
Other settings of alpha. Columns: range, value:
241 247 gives 1.21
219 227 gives 1.17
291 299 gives 1.35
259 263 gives 1.23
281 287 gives 1.23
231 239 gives 1.14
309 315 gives 1.41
